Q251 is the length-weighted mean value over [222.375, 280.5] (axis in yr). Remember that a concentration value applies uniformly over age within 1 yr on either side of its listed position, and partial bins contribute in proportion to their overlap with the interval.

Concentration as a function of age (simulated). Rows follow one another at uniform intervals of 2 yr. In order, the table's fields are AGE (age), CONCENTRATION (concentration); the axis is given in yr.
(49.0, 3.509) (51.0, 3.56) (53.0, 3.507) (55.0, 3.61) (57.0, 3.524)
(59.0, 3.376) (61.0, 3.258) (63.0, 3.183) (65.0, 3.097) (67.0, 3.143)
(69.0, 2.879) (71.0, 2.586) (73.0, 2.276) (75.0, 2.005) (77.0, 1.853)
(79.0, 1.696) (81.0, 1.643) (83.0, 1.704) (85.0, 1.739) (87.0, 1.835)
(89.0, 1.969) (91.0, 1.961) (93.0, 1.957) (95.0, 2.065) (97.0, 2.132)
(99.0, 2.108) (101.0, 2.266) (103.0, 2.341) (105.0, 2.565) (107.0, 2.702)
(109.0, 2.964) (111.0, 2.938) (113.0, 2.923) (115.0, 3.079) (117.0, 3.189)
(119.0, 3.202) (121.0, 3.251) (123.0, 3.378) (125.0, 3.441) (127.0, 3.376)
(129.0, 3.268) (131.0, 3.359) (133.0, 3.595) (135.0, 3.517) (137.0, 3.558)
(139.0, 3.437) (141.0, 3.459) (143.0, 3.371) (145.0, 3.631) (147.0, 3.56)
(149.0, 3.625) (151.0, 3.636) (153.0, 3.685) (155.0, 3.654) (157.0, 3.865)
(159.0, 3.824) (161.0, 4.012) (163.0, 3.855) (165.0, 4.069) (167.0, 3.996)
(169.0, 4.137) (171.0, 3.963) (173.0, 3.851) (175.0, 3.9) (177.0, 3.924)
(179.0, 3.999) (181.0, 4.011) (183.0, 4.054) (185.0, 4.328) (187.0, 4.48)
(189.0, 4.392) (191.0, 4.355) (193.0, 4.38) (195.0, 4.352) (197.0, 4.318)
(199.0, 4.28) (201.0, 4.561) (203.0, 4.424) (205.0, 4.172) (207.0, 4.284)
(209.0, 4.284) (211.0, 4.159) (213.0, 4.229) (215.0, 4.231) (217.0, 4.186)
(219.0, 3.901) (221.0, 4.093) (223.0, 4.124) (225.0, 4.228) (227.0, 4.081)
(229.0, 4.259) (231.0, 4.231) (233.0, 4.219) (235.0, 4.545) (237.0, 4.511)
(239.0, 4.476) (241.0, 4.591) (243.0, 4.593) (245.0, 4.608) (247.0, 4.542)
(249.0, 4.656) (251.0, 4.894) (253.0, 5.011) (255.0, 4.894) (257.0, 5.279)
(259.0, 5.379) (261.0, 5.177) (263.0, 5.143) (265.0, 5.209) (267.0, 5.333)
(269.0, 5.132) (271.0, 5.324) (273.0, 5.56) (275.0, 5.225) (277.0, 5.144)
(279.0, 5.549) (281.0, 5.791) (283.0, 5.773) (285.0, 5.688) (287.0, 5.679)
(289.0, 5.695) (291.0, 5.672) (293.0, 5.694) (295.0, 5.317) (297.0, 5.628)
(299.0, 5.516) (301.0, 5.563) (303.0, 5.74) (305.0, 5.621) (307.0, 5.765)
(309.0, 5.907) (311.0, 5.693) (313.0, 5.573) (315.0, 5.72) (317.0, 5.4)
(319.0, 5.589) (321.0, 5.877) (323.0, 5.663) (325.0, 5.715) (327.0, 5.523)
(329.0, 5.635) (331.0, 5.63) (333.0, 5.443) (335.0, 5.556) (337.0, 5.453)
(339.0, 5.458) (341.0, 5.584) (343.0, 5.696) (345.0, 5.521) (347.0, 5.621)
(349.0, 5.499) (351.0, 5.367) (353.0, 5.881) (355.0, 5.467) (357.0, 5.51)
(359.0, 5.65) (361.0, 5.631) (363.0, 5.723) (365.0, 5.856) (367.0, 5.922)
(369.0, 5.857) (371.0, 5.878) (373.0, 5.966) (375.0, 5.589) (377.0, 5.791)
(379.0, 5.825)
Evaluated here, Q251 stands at 4.84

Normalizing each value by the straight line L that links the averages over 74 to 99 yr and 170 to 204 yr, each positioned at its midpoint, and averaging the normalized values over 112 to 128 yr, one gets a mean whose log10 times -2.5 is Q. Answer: -0.21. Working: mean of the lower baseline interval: 1.89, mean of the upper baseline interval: 4.21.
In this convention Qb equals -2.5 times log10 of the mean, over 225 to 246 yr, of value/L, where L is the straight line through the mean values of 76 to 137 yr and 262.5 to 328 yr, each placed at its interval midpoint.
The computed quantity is 0.05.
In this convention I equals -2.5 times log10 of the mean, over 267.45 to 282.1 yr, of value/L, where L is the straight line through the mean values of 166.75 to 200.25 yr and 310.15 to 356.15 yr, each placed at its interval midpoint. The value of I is -0.07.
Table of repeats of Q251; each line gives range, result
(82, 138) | 2.73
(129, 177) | 3.71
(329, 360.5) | 5.56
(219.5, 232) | 4.16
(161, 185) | 3.99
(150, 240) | 4.14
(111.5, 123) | 3.14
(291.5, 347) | 5.61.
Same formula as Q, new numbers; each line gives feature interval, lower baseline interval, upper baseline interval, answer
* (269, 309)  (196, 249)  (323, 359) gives -0.114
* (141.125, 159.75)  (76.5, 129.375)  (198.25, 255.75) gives -0.132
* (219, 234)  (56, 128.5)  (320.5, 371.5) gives 0.013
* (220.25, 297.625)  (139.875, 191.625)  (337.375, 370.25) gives -0.049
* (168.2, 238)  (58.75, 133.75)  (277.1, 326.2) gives -0.007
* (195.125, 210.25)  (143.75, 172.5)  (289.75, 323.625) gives 0.009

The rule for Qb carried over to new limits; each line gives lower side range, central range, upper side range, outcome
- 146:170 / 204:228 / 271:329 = 0.10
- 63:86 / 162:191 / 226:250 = -0.13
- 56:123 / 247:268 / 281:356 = -0.06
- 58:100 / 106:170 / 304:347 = -0.13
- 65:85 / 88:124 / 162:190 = 0.08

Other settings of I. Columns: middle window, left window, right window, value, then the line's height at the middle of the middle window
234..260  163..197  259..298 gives 0.06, 5.03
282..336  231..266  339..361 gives -0.08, 5.26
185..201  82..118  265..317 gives -0.12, 3.92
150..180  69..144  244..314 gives -0.09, 3.59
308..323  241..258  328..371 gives -0.07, 5.34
